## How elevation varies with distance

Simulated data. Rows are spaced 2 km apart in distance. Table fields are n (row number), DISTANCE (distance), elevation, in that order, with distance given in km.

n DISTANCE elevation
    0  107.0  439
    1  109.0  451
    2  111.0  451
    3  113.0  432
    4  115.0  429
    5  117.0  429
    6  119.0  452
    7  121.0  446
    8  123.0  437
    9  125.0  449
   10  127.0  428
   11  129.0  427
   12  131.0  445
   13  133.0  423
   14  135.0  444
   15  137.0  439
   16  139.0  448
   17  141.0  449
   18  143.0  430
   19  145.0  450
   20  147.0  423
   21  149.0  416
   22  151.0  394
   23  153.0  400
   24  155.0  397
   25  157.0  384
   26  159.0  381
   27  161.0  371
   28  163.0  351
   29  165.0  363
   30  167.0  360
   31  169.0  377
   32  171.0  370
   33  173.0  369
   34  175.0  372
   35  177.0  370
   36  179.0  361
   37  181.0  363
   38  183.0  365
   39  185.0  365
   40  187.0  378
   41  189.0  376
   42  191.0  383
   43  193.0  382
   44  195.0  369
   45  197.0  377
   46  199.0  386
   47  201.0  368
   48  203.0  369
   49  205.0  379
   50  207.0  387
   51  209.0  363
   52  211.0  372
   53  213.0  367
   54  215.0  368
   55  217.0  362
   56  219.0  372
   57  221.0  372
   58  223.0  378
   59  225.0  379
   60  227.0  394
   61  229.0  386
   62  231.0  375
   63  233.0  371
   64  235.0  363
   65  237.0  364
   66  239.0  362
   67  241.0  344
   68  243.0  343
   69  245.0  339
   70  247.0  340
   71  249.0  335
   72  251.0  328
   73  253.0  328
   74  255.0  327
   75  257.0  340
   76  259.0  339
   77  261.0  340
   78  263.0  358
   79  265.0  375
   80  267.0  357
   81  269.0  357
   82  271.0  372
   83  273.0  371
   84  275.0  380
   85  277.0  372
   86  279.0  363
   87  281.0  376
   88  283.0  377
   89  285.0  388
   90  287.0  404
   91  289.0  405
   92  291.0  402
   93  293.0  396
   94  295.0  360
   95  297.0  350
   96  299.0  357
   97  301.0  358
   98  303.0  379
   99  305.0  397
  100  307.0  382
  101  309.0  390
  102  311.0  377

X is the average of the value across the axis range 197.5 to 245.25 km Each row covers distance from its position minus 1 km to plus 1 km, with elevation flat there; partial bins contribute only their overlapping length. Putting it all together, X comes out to 370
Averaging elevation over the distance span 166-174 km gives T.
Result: 369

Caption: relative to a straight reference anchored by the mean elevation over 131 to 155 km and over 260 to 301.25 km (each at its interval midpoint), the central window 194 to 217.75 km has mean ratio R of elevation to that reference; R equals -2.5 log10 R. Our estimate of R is 0.09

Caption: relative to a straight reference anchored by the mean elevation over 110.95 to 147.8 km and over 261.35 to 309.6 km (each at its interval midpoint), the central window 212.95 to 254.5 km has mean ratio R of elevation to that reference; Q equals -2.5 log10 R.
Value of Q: 0.10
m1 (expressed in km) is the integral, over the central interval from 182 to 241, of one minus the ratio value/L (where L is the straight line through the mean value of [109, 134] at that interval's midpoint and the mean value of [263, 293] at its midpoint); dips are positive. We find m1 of 4.5 km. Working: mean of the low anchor 438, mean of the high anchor 378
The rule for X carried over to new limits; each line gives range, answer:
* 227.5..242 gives 367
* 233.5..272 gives 348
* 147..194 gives 377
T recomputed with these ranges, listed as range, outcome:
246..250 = 338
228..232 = 380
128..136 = 435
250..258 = 331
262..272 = 364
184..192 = 376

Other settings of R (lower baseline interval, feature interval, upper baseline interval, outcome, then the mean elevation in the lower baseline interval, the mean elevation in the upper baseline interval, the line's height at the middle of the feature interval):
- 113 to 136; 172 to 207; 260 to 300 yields 0.10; 437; 373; 410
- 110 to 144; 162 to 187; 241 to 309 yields 0.14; 439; 364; 415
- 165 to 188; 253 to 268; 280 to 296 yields 0.11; 368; 388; 383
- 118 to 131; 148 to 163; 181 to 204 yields 0.06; 440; 374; 410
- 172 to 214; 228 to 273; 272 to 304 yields 0.07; 372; 377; 375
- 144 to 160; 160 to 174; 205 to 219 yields 0.09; 406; 371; 397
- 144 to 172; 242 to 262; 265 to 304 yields 0.13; 388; 375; 378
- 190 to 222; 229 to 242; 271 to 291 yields 0.04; 374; 382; 377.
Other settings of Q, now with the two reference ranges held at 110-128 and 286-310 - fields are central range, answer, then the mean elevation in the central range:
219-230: 0.07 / 381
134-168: 0.06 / 406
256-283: 0.08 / 362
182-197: 0.12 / 374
